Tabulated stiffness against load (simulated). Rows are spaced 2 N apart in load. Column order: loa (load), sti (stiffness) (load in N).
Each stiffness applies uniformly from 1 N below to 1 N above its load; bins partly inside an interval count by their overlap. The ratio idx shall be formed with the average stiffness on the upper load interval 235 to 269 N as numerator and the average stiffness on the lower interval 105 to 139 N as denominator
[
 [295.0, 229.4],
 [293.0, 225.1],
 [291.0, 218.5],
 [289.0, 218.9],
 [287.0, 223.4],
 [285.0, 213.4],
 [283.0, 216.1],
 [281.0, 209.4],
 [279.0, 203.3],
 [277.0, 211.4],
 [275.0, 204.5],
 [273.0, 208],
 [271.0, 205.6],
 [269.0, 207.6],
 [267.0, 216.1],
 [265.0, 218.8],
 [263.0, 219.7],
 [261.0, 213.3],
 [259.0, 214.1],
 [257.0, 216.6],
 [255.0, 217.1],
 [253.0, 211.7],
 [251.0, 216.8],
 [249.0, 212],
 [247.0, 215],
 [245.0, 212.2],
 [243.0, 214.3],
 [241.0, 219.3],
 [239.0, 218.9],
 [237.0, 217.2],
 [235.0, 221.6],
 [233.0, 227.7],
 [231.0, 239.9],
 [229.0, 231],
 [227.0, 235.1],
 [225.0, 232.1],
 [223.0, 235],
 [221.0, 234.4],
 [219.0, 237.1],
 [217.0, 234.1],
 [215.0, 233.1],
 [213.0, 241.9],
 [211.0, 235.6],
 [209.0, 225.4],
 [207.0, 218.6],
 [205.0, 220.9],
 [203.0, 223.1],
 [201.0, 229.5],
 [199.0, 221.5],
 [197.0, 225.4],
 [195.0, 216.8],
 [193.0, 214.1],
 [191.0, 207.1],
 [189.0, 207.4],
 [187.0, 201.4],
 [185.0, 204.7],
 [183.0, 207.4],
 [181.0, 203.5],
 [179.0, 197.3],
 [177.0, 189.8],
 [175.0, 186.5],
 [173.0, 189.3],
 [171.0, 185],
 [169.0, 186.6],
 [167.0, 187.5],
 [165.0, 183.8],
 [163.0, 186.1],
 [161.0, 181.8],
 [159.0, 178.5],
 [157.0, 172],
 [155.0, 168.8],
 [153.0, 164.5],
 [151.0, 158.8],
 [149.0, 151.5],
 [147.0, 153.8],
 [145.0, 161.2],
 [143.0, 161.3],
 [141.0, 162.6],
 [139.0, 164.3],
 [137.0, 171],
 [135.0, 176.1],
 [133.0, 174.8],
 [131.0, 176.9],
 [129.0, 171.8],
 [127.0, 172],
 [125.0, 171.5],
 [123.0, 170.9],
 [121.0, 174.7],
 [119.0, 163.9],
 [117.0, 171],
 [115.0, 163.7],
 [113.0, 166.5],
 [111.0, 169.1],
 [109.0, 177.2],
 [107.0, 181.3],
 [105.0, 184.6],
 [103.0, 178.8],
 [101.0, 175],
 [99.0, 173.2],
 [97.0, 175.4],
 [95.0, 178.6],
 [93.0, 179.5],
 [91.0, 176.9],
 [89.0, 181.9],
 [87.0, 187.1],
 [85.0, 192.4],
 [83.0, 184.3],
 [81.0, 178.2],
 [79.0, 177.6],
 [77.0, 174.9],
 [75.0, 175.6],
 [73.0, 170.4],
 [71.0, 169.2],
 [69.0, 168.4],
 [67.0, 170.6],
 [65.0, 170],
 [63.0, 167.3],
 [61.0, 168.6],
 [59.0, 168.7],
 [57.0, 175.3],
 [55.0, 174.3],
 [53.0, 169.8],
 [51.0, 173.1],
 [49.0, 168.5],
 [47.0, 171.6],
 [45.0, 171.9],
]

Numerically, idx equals 1.25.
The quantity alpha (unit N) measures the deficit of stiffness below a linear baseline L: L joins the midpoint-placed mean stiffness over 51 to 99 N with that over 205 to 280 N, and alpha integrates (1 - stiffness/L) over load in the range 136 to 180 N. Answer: 5.21 N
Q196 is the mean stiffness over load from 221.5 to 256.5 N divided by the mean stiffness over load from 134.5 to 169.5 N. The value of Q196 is 1.3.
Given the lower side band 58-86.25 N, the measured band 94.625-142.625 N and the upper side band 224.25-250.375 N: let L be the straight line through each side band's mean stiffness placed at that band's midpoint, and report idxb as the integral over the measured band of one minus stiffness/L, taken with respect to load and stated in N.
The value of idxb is 3.9 N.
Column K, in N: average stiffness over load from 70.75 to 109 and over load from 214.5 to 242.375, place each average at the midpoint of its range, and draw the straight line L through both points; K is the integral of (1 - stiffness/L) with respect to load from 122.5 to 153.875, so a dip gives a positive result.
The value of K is 4.78 N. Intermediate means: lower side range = 179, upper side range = 229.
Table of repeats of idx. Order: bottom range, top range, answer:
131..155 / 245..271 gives 1.30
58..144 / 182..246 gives 1.29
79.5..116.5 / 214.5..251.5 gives 1.27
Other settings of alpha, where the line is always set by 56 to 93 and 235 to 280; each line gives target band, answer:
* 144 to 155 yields 1.85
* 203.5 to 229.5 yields -3.39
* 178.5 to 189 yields -0.28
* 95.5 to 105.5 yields 0.21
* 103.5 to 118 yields 0.75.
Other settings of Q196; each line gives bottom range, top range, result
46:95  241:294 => 1.22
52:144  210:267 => 1.29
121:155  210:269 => 1.34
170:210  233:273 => 1.03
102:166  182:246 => 1.31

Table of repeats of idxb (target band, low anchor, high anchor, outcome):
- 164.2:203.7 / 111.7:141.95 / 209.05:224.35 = 1.6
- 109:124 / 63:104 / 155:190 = 1.0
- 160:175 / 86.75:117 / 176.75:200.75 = 1.1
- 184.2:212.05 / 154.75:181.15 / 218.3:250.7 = -2.0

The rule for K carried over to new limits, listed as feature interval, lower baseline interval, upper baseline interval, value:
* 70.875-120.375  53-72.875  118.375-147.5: -2.0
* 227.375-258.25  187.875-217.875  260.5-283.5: -0.5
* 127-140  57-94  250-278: 1.0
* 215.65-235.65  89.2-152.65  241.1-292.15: -3.1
